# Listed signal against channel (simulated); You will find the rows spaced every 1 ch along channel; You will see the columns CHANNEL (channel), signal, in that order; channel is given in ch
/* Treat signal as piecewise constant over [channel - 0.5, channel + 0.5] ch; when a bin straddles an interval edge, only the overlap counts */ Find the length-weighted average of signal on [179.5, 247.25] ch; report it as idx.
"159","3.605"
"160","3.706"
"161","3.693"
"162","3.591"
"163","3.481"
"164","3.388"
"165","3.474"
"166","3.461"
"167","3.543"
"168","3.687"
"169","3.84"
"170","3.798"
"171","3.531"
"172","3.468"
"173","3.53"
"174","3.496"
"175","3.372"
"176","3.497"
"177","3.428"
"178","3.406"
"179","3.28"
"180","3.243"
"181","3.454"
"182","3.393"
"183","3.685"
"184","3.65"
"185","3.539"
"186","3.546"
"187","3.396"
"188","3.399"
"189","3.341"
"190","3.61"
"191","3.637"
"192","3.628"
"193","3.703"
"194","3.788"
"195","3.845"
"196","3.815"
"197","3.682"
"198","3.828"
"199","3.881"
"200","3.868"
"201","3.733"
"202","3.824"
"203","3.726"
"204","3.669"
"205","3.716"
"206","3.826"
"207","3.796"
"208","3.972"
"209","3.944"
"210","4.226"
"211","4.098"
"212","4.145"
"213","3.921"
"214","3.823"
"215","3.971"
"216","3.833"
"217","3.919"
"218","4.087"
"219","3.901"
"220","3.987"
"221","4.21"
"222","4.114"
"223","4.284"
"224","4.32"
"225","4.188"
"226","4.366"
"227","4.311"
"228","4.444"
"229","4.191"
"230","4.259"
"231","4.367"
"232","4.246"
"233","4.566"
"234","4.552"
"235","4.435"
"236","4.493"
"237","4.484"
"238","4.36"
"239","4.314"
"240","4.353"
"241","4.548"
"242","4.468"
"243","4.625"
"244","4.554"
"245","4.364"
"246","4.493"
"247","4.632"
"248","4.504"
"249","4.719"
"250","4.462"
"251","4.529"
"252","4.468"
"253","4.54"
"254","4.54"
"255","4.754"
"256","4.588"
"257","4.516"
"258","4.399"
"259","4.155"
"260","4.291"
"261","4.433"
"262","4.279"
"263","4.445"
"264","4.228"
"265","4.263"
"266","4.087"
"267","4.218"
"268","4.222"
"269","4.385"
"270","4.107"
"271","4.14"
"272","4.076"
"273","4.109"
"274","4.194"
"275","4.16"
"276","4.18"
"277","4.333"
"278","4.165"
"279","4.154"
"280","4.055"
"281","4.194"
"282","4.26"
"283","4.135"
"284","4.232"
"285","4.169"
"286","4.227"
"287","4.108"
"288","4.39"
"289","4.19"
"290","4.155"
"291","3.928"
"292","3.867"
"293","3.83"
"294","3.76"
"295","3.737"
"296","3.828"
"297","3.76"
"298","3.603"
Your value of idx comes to 4.01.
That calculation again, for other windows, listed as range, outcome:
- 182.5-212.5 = 3.75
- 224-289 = 4.34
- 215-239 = 4.25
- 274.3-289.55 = 4.2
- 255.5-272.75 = 4.28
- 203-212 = 3.91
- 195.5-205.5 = 3.77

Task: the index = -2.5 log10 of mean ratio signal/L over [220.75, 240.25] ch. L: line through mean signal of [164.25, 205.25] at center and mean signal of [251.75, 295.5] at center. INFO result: -0.11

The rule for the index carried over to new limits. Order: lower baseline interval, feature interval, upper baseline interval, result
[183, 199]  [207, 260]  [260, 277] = -0.09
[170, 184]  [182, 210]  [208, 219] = 0.01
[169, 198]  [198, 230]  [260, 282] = -0.06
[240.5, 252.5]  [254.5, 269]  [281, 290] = 0.01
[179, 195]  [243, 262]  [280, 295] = -0.16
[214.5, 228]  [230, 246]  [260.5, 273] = -0.07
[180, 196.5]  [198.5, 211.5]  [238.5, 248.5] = 0.00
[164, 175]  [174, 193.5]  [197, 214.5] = 0.06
